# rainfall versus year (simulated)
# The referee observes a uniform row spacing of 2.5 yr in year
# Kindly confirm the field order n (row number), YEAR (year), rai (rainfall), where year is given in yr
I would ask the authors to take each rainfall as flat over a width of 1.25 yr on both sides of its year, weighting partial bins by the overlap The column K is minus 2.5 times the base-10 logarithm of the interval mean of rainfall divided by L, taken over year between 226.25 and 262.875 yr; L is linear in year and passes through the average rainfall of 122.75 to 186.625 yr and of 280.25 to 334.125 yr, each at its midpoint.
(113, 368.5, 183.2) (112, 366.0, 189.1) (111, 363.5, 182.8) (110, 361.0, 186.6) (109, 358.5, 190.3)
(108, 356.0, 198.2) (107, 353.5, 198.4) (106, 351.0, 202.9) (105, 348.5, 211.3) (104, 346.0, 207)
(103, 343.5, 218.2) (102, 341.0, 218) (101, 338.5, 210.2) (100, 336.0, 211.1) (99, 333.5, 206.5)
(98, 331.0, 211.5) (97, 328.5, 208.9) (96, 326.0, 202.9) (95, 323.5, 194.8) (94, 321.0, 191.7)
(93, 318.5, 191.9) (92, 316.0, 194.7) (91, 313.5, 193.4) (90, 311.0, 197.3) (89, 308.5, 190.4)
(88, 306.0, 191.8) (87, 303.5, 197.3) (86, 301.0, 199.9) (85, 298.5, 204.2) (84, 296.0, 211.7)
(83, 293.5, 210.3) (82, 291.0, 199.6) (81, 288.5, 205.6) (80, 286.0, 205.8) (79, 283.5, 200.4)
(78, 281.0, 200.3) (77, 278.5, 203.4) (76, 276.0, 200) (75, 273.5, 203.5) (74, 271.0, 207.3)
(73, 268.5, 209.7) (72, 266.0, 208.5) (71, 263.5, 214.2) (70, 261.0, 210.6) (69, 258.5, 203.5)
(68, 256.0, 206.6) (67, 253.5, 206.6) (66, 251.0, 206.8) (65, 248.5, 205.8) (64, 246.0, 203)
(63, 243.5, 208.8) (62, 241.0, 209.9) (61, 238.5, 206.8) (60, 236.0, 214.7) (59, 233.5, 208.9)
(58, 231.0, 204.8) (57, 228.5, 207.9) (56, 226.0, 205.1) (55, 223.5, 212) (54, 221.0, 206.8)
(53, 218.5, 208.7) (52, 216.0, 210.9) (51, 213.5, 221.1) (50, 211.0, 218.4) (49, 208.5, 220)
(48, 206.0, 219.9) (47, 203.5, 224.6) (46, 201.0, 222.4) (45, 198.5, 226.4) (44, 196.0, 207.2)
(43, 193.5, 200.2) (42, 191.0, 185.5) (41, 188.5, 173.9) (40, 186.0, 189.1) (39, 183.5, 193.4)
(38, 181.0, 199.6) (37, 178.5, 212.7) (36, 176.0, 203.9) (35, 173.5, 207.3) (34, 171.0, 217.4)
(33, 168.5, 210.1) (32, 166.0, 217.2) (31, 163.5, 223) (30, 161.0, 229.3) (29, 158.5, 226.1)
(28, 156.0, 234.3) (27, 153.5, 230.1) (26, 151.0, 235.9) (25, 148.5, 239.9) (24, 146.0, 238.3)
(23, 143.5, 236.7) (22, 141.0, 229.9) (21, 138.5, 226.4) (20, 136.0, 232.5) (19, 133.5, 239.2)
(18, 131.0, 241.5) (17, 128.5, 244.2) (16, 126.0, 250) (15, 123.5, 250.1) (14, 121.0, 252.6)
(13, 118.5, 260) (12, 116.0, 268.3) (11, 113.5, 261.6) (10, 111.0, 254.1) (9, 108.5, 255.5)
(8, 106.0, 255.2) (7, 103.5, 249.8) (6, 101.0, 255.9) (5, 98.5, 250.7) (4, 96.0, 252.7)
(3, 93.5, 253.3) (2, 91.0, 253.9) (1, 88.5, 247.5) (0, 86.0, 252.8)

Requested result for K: 0.02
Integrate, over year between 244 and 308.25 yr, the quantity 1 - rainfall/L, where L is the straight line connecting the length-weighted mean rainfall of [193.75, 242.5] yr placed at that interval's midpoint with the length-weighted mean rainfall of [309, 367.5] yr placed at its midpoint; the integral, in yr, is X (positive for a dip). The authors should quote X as 0.8 yr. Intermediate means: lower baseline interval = 213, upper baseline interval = 201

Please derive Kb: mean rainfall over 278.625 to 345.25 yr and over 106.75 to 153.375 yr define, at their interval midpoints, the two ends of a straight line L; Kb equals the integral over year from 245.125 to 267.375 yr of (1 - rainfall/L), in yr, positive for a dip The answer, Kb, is 0.9 yr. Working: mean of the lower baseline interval 245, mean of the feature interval 207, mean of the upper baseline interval 203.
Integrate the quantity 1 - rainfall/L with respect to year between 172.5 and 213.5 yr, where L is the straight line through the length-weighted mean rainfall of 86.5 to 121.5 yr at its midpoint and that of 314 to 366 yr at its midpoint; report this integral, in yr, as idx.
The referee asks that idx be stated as 4.85 yr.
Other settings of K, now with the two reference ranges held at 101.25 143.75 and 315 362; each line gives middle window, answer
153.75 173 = 0.08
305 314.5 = 0.09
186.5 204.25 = 0.14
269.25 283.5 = 0.07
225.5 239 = 0.08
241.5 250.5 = 0.08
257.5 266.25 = 0.05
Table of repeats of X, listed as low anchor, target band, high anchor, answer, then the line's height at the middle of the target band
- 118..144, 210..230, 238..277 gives 0.6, 217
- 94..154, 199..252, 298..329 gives 1.9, 220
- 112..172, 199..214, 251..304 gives 0.1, 222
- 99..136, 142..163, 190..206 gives 0.1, 235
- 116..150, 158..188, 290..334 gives 3.0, 233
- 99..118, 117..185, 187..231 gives 2.4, 237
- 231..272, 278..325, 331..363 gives 1.6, 206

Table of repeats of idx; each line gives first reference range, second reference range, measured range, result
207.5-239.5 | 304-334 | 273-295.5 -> -0.09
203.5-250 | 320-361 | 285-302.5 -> 0.18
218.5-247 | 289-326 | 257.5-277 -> -0.36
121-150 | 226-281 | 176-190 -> 1.98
